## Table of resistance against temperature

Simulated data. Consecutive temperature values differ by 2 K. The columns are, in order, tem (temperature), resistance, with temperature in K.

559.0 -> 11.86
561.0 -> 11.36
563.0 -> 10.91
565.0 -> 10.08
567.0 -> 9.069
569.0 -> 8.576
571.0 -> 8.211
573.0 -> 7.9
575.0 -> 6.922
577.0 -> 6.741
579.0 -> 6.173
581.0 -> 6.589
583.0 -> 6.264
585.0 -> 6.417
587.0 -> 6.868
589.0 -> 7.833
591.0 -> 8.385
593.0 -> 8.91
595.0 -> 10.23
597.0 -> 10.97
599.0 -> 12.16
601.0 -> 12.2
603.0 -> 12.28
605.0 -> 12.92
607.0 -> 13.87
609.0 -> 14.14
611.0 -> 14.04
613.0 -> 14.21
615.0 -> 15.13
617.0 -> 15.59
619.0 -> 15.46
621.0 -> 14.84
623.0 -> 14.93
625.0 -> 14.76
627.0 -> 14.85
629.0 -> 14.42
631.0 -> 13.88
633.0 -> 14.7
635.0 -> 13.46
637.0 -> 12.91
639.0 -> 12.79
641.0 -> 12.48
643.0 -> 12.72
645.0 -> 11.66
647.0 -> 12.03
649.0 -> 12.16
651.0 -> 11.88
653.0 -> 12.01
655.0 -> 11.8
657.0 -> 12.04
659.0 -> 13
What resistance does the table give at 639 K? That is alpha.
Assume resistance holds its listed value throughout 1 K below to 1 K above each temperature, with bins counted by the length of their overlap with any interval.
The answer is 12.79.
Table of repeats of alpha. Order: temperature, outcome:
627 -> 14.85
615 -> 15.13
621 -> 14.84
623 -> 14.93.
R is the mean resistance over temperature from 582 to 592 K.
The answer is 7.15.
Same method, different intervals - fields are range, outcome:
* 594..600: 11.1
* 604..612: 13.7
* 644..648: 11.8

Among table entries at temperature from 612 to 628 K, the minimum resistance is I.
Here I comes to 14.21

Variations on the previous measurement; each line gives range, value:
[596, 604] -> 10.97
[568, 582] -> 6.173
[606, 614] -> 13.87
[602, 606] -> 12.28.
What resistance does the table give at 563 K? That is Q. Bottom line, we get 10.91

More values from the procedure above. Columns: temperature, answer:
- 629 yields 14.42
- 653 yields 12.01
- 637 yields 12.91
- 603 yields 12.28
